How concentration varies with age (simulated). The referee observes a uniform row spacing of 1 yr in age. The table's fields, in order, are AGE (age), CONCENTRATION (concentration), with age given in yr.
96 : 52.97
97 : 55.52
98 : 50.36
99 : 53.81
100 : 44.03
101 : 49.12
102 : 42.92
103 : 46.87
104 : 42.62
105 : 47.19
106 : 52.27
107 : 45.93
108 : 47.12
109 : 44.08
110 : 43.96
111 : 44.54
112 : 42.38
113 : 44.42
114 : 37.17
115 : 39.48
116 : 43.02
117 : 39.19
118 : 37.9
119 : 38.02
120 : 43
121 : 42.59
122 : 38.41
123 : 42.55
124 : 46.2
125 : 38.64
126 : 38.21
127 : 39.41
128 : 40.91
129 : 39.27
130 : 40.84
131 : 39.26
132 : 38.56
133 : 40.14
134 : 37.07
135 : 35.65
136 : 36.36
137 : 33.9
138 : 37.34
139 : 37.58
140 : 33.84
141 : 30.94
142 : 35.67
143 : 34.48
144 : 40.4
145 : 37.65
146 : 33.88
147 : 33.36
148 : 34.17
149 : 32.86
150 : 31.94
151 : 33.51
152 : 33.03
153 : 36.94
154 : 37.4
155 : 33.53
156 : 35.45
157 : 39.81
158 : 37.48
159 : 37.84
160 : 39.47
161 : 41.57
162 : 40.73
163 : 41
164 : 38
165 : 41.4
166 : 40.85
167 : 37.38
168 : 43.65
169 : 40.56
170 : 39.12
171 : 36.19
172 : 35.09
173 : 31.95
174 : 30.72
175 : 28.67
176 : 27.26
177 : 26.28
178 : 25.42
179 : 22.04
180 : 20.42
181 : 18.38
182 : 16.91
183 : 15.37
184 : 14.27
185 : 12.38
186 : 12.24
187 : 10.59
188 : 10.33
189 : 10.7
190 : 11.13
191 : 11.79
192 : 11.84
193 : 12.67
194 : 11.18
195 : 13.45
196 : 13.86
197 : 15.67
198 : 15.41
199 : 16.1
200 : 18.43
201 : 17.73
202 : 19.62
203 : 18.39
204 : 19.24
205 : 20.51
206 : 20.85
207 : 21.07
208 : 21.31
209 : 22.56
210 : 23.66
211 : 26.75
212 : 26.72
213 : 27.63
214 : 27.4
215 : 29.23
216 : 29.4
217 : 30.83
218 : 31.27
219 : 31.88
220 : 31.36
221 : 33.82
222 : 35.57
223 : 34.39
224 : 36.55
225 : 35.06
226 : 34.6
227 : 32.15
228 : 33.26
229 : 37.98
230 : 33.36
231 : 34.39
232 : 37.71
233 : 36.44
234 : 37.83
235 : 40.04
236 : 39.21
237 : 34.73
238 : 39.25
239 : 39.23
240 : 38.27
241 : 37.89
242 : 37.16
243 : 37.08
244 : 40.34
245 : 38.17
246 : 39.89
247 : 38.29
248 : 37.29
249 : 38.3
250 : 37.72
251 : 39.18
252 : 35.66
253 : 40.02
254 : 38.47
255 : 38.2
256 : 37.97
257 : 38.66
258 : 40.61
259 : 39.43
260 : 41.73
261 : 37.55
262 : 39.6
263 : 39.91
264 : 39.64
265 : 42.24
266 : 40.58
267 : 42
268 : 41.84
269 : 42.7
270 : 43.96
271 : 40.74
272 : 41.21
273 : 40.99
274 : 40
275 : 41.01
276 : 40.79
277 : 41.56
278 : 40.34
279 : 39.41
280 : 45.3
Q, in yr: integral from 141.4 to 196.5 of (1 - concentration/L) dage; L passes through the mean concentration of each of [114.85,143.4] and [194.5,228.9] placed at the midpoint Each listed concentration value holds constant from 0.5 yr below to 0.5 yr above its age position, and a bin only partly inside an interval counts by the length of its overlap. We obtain 7.2 yr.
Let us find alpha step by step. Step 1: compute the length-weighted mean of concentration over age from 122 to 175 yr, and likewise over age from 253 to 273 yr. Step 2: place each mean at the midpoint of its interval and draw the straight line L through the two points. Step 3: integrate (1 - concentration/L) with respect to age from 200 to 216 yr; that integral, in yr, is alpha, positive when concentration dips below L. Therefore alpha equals 6.58 yr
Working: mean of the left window 37.3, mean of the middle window 22.9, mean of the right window 40.4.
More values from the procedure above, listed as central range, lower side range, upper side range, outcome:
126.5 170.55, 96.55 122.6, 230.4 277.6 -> 5.8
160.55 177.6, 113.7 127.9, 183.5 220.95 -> -5.0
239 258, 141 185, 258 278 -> 0.5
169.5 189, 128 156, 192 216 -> 3.2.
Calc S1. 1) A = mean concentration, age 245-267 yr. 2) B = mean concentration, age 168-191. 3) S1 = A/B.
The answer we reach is 1.72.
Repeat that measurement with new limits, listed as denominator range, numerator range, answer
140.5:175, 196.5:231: 0.73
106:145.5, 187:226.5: 0.56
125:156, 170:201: 0.52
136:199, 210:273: 1.28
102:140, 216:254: 0.88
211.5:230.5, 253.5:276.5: 1.25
